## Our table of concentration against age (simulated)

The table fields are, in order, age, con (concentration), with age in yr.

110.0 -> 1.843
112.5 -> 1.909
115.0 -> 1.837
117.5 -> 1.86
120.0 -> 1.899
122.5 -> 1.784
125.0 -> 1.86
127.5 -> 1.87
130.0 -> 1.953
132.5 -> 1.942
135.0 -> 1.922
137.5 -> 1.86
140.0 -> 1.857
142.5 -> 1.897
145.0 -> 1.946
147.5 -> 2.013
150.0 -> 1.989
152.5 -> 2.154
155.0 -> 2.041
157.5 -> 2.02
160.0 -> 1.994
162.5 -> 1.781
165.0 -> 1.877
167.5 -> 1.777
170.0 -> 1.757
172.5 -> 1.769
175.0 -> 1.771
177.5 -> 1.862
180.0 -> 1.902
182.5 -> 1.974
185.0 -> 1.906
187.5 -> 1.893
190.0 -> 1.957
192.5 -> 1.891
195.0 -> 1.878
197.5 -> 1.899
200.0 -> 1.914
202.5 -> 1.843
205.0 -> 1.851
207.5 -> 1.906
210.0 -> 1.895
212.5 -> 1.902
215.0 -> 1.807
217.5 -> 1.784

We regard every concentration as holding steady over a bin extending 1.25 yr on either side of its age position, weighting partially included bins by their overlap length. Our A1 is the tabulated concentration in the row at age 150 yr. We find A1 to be 1.989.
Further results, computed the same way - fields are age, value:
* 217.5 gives 1.784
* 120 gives 1.899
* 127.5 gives 1.87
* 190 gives 1.957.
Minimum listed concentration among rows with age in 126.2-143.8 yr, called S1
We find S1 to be 1.857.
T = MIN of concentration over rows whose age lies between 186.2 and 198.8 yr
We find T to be 1.878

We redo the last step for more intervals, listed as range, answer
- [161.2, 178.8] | 1.757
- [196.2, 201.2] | 1.899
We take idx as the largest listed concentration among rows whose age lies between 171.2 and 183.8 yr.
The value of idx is 1.974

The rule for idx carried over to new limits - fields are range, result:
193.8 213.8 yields 1.914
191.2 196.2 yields 1.891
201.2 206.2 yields 1.851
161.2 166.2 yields 1.877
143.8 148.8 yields 2.013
